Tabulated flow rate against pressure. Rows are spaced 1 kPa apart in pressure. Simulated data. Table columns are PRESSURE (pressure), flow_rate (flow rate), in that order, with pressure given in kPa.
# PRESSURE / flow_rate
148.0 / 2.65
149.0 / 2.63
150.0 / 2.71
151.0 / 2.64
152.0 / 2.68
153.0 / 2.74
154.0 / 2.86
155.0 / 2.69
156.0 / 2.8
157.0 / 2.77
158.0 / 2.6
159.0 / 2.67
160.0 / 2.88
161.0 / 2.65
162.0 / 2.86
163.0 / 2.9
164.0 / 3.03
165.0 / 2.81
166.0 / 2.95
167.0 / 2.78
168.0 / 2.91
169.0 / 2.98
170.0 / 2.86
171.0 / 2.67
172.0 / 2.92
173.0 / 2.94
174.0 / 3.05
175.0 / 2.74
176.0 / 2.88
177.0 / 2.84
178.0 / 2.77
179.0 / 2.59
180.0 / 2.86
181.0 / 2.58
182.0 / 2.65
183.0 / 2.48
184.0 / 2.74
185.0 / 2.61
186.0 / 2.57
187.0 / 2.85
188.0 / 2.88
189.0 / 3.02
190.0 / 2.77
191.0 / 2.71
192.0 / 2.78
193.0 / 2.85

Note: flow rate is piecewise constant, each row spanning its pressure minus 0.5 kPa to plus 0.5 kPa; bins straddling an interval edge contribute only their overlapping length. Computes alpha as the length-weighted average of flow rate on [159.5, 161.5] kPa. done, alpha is 2.76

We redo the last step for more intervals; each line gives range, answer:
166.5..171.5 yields 2.84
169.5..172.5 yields 2.82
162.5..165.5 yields 2.91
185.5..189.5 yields 2.83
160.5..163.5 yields 2.8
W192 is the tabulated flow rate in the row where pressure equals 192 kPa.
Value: 2.78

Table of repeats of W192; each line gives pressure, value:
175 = 2.74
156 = 2.8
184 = 2.74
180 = 2.86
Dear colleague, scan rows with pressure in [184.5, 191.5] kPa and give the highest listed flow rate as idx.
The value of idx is 3.02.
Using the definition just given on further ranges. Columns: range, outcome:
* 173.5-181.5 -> 3.05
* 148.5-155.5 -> 2.86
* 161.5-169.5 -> 3.03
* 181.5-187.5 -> 2.85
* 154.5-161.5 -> 2.88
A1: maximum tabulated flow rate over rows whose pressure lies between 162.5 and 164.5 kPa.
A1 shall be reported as 3.03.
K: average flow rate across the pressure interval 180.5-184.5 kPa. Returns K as 2.61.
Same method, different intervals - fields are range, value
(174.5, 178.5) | 2.81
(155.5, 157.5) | 2.79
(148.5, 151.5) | 2.66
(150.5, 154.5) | 2.73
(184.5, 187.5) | 2.68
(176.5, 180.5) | 2.76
